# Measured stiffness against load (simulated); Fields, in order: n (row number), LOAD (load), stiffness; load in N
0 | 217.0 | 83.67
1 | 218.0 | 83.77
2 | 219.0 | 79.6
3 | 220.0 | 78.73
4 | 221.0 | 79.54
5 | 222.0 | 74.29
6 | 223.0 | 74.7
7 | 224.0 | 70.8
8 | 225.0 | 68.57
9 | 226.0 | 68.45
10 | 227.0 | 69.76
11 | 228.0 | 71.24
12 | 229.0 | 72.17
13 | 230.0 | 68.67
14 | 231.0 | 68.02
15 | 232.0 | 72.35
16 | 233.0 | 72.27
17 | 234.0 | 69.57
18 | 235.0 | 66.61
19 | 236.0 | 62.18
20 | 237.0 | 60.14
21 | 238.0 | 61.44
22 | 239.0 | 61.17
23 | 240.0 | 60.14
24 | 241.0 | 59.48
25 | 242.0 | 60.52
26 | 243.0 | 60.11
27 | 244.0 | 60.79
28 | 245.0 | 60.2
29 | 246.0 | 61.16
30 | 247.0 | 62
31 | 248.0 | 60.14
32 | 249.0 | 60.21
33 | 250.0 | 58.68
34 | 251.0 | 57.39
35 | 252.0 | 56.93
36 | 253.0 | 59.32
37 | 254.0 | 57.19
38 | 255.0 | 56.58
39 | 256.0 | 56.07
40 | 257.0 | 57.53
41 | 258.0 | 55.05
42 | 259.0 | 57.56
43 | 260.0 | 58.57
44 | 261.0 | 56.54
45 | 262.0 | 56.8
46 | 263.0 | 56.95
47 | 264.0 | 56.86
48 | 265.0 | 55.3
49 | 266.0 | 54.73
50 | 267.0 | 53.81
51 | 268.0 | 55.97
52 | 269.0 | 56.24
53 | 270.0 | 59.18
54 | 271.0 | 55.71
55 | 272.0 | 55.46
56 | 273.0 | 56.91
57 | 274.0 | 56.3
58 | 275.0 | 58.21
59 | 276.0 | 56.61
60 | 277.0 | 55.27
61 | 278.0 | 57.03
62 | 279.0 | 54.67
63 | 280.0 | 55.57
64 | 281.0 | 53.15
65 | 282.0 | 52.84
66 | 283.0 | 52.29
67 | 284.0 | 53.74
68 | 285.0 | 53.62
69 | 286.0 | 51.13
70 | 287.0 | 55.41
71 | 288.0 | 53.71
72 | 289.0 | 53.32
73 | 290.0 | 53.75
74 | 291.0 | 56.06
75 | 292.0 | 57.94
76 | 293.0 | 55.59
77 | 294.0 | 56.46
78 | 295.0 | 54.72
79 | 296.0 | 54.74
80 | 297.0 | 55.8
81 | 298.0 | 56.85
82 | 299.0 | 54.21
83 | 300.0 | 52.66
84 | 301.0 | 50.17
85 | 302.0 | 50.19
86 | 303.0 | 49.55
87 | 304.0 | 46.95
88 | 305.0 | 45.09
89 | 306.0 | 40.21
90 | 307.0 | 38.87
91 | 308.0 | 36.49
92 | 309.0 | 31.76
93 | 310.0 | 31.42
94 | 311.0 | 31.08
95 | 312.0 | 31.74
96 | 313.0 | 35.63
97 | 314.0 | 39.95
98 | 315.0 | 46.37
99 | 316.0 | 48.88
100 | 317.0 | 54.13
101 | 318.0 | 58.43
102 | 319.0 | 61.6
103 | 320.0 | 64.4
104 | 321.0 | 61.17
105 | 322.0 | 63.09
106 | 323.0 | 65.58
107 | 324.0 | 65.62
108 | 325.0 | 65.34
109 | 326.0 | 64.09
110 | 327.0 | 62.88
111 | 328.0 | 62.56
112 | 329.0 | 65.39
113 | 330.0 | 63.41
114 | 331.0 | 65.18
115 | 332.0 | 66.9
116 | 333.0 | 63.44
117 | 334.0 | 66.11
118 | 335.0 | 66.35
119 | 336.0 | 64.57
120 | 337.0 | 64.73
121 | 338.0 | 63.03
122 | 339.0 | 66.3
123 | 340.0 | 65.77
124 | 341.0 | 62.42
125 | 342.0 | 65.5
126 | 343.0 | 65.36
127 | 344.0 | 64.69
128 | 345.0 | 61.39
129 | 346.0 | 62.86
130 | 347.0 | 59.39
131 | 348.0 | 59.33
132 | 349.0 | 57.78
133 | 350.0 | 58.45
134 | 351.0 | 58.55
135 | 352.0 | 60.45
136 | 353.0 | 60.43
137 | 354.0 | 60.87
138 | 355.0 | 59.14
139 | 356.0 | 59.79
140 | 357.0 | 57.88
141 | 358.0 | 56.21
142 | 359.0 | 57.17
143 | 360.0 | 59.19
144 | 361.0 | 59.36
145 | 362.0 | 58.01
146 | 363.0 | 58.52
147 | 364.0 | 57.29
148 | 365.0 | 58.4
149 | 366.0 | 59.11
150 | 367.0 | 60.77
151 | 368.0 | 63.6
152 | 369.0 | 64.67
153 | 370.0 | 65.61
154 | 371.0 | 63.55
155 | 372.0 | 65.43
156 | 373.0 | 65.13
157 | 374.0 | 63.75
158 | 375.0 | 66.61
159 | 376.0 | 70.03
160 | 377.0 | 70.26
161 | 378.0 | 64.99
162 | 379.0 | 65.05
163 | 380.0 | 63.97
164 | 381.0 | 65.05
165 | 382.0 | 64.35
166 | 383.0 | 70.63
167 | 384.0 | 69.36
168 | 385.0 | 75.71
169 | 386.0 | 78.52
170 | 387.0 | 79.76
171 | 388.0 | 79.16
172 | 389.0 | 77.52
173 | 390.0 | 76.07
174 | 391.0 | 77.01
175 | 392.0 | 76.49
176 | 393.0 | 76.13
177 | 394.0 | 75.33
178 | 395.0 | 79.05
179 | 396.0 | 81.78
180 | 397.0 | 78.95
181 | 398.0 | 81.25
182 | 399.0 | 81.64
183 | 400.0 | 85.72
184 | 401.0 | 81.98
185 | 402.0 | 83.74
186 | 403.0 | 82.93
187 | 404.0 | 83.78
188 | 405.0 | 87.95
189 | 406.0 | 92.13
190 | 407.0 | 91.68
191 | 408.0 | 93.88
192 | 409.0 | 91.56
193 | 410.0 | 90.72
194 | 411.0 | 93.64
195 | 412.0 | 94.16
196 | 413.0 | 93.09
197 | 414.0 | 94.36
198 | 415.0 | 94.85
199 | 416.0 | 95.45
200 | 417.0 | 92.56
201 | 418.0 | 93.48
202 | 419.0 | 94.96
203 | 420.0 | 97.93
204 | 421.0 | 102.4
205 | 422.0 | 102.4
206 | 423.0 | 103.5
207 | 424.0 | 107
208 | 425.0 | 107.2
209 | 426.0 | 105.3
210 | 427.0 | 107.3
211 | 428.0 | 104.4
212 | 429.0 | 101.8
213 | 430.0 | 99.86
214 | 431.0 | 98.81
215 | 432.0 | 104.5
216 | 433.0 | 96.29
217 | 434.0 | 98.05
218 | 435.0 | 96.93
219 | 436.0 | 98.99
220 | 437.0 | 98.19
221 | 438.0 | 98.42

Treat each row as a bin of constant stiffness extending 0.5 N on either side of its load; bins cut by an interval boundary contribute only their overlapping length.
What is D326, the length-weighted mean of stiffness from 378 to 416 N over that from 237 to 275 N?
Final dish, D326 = 1.40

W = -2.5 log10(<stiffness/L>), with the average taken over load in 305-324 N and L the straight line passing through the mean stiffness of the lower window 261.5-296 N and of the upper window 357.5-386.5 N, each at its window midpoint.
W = 0.24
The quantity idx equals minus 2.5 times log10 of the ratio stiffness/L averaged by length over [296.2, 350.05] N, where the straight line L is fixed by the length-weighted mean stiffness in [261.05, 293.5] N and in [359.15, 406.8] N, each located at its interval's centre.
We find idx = 0.12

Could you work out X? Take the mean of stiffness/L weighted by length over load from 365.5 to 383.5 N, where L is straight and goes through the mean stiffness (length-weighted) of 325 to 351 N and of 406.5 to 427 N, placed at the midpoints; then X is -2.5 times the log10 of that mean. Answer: 0.21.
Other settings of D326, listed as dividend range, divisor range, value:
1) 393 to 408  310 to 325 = 1.61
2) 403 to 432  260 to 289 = 1.75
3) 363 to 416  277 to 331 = 1.45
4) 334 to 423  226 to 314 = 1.31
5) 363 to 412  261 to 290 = 1.36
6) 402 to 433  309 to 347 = 1.65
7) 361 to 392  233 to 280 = 1.15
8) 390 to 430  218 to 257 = 1.40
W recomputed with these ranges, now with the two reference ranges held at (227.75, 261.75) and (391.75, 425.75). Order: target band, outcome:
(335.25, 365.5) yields 0.298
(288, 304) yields 0.292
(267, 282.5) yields 0.194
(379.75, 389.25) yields 0.187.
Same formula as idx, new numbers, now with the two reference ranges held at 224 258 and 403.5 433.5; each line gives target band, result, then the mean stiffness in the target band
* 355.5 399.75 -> 0.30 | 68.2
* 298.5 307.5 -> 0.49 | 47.5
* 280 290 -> 0.32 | 53.4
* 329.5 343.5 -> 0.25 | 64.9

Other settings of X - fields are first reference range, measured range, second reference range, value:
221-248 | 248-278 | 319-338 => 0.16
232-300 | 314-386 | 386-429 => 0.22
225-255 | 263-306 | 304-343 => 0.10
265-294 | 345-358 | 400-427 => 0.27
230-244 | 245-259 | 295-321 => 0.04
